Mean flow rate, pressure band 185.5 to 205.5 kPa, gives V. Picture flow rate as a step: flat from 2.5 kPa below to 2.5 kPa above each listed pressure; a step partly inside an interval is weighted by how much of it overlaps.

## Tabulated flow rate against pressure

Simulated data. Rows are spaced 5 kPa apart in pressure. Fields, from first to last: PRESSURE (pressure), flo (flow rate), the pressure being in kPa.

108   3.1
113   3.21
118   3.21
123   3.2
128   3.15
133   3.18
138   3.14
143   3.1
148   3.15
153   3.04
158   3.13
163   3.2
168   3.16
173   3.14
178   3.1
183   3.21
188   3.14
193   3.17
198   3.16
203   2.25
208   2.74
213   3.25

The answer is 2.93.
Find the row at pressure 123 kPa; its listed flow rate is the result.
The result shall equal 3.2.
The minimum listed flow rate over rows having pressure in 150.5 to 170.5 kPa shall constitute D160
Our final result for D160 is 3.04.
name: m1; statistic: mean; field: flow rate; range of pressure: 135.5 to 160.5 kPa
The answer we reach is 3.11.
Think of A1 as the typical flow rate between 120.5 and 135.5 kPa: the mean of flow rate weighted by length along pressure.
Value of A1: 3.18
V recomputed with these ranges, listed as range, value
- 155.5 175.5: 3.16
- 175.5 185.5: 3.16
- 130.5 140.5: 3.16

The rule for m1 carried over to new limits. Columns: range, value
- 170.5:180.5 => 3.12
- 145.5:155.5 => 3.09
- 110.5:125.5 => 3.21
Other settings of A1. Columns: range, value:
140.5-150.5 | 3.12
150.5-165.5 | 3.12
